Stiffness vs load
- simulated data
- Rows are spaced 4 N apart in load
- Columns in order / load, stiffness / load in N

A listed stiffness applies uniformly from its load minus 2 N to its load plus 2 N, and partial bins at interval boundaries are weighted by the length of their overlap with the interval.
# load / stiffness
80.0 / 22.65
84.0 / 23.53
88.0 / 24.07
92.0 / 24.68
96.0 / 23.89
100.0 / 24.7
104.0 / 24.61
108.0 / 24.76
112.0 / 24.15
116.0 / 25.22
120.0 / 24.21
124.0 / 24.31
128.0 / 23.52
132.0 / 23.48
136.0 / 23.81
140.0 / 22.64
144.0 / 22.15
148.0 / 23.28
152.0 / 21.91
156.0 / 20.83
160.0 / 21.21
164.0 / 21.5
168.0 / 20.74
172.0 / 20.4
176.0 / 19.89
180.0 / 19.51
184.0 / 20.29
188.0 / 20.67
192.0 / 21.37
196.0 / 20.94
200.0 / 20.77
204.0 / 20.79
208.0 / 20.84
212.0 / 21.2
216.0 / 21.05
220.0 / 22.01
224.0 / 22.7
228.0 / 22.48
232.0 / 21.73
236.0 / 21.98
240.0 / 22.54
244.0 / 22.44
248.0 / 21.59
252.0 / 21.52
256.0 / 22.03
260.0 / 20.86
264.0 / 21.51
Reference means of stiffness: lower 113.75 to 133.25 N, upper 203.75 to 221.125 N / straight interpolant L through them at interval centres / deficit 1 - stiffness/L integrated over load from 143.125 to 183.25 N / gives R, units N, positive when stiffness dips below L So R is 3.09 N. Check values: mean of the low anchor 24.2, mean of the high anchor 21.2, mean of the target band 21.1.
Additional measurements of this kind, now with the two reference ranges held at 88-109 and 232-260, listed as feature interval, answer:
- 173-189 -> 2.1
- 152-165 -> 1.2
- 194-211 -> 1.4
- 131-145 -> 0.4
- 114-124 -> -0.2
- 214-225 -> 0.3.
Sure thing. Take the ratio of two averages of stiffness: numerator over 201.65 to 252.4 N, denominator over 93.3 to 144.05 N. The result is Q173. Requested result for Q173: 0.91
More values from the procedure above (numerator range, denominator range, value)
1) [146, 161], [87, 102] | 0.90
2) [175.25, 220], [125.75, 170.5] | 0.93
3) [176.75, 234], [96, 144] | 0.88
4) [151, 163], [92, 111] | 0.87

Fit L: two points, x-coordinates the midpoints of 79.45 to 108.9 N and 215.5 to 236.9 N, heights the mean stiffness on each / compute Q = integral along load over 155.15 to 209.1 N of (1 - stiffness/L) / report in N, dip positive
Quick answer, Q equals 4.9 N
